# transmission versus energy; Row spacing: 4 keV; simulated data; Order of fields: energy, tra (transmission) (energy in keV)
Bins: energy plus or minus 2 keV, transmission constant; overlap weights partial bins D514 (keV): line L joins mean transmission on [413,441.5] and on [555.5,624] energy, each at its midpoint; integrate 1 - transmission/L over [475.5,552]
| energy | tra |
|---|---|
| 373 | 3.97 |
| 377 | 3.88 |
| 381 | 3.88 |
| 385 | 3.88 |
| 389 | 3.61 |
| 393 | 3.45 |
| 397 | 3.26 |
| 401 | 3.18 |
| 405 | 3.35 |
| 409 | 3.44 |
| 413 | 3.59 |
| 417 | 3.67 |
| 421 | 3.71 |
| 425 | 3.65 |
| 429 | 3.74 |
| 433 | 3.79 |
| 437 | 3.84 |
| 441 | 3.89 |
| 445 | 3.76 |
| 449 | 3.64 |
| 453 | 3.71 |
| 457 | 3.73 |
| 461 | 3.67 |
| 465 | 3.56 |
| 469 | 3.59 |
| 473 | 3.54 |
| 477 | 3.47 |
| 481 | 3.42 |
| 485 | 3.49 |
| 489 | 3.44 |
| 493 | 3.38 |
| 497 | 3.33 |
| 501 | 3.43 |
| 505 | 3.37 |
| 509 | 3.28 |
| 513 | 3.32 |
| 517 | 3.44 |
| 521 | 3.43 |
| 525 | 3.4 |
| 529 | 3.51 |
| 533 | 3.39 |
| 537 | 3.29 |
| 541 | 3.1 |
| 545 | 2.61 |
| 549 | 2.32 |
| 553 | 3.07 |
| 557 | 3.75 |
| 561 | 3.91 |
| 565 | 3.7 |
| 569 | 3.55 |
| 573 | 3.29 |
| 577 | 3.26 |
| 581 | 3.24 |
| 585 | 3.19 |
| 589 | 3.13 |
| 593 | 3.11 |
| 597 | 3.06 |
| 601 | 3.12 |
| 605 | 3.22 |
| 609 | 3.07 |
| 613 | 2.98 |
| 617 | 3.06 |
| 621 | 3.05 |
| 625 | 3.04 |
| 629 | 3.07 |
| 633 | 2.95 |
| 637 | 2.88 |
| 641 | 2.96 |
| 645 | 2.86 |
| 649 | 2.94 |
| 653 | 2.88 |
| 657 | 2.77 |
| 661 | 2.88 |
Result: 4.6 keV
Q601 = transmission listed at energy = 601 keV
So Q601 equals 3.12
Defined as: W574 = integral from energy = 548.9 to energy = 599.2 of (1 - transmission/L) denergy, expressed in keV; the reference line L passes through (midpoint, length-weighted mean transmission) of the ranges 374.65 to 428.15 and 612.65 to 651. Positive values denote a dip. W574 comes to -2.87 keV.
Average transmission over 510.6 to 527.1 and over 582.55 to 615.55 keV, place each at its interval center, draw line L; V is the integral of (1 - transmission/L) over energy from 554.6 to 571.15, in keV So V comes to -2.4 keV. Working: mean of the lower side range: 3.4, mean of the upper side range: 3.11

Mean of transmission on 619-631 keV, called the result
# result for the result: 3.05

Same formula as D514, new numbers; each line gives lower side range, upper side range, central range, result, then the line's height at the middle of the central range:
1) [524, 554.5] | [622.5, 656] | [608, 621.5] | -0.27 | 2.98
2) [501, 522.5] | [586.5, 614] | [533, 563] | 0.87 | 3.26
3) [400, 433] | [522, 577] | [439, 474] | -1.94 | 3.49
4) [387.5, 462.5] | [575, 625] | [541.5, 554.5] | 2.25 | 3.27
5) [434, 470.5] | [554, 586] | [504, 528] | 1.40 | 3.59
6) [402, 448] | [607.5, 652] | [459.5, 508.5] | 0.03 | 3.47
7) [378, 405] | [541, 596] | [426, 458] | -2.84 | 3.45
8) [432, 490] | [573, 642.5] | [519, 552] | 2.28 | 3.36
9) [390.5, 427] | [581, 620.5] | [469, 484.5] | -0.67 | 3.35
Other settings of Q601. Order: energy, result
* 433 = 3.79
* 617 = 3.06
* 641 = 2.96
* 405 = 3.35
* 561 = 3.91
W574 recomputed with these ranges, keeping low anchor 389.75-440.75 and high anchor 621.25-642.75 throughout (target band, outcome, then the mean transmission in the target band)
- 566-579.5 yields -1.0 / 3.39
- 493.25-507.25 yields -0.1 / 3.38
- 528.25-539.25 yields -0.4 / 3.38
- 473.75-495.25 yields -0.4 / 3.44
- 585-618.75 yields -0.4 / 3.1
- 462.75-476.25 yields -0.5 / 3.56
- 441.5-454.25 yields -0.9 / 3.72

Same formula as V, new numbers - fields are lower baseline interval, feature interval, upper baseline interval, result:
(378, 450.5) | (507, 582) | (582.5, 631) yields -0.99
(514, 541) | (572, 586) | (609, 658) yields -0.29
